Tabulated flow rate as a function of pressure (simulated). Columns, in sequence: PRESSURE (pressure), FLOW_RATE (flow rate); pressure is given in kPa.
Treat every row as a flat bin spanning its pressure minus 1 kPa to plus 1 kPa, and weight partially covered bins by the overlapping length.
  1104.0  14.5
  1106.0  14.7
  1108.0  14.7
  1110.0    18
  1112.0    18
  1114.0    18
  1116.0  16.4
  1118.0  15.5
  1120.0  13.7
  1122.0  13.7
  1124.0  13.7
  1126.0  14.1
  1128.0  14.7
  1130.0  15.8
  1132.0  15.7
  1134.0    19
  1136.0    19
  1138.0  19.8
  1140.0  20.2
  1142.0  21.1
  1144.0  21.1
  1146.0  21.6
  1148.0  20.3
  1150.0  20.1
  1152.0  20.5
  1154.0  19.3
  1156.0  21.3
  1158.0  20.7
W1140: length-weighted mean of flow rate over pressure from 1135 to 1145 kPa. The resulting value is 20.2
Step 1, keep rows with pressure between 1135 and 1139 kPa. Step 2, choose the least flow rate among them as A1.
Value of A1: 19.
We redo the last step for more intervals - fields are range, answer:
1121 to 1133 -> 13.7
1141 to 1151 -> 20.1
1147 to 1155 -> 19.3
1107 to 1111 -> 14.7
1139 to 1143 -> 20.2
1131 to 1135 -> 15.7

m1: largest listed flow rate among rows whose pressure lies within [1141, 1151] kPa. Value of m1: 21.6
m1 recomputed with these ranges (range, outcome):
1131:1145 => 21.1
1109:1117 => 18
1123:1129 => 14.7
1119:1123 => 13.7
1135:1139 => 19.8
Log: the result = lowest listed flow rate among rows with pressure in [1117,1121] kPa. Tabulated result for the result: 13.7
